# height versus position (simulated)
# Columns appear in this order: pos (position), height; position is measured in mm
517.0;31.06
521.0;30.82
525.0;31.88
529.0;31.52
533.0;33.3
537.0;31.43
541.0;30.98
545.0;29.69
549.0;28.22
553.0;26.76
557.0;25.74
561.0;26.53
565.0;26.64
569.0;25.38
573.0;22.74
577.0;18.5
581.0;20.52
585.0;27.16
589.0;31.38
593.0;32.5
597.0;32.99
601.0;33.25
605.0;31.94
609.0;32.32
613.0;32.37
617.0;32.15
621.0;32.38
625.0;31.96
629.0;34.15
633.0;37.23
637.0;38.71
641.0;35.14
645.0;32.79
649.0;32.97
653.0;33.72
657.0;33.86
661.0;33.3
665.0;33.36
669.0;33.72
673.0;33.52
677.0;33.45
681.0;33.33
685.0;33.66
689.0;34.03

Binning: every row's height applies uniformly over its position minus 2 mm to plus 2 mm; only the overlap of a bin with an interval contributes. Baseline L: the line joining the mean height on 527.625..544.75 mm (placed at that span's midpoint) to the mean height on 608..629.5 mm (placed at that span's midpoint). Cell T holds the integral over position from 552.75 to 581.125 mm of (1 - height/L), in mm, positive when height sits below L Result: 6.9 mm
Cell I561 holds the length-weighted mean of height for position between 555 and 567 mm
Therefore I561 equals 26.3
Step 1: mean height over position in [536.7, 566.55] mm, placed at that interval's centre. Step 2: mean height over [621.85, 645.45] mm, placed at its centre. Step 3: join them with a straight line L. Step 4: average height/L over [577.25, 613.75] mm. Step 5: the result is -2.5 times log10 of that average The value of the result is 0.07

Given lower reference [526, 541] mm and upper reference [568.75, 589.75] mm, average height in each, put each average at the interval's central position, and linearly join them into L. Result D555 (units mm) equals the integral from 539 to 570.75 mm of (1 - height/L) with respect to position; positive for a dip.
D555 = 0.7 mm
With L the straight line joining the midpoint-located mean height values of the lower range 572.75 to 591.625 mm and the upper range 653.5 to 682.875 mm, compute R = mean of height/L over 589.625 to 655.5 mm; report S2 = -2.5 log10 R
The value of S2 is -0.17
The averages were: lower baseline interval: 24.5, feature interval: 33.5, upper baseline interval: 33.5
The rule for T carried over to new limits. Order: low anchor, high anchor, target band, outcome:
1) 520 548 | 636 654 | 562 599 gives 7.06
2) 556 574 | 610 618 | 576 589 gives 1.98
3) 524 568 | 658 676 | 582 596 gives 0.41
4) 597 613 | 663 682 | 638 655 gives -0.43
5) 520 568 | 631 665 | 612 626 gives 0.40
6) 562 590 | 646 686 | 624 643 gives -3.40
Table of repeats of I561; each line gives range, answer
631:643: 37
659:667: 33.3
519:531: 31.4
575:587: 22.1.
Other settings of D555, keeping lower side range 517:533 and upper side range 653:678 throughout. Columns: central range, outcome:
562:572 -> 2.0 mm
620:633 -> -0.2 mm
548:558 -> 1.6 mm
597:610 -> 0.0 mm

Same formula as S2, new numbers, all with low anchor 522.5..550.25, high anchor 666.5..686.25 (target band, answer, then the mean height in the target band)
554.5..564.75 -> 0.197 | 26.3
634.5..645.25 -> -0.100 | 36.1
